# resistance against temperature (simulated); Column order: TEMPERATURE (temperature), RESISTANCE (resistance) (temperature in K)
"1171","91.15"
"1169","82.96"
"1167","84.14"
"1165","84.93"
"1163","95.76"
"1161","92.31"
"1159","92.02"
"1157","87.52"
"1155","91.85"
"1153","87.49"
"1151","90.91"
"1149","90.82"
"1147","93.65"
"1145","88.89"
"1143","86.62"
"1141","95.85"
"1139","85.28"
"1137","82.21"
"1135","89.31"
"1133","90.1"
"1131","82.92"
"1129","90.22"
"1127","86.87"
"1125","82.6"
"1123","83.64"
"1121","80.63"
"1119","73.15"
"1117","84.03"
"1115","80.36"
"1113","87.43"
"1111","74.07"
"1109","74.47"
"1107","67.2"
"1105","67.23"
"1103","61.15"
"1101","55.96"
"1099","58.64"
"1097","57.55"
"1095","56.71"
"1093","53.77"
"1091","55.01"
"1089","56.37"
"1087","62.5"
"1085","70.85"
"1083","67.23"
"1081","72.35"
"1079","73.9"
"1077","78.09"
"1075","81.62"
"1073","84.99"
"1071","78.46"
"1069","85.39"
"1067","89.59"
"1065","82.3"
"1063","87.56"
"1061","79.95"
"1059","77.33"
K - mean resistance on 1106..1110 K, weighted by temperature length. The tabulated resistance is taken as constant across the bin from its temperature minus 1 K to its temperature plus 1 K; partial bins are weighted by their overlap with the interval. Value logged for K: 70.8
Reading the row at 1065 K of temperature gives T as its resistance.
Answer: 82.3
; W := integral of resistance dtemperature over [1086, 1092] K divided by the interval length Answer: 58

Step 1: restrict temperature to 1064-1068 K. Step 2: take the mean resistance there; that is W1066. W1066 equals 85.9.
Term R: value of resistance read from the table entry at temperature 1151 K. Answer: 90.91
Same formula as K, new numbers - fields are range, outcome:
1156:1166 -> 90.5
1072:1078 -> 81.6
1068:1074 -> 82.9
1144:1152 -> 91.1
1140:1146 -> 90.5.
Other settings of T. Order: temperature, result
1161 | 92.31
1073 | 84.99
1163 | 95.76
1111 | 74.07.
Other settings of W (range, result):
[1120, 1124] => 82.1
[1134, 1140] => 85.6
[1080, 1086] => 70.1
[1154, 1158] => 89.7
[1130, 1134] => 86.5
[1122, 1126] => 83.1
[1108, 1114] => 78.7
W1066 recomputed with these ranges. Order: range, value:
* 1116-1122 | 79.3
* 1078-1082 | 73.1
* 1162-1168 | 88.3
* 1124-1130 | 86.6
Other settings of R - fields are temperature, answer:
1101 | 55.96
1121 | 80.63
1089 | 56.37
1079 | 73.9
